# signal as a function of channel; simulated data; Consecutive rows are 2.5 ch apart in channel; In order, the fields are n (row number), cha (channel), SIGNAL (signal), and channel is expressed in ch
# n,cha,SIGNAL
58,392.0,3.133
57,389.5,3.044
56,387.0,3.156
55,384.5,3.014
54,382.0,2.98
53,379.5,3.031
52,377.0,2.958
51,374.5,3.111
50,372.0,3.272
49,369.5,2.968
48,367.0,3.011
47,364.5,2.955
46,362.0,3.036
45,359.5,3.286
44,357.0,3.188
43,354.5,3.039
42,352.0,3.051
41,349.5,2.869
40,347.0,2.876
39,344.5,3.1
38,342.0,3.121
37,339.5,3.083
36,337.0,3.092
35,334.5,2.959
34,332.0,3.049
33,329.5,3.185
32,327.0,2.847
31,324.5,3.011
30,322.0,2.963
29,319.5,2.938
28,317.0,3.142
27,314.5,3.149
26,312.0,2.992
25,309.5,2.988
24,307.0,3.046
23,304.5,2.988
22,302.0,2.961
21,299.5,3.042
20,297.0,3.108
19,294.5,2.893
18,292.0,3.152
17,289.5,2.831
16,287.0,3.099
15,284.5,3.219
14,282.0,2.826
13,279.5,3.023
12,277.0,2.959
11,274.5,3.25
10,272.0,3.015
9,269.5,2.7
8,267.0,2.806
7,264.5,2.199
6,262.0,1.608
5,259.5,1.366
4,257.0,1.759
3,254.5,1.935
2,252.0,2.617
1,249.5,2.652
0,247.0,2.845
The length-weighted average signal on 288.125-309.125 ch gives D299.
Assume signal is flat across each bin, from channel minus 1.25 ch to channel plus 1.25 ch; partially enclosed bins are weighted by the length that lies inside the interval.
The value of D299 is 3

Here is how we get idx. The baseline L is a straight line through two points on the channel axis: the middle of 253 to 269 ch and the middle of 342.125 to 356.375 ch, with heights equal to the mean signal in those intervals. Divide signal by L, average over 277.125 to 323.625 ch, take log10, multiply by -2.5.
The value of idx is -0.23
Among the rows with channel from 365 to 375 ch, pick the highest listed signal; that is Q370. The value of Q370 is 3.272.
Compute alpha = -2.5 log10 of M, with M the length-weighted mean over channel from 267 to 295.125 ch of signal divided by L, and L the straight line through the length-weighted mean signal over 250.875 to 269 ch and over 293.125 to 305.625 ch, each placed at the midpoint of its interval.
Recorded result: -0.17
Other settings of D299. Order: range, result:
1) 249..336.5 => 2.81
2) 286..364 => 3.03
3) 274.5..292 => 3.02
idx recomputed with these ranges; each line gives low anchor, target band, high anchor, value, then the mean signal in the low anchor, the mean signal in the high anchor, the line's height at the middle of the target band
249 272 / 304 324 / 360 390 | -0.16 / 2.21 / 3.05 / 2.6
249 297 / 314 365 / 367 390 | -0.05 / 2.64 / 3.06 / 2.9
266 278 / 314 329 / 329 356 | 0.00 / 2.95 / 3.04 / 3.01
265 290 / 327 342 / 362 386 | -0.02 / 2.95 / 3.03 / 3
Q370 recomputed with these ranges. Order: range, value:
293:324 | 3.149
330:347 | 3.121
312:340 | 3.185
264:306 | 3.25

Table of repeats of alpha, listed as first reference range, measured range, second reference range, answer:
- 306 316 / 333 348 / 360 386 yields 0.00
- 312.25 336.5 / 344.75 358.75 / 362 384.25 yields 0.00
